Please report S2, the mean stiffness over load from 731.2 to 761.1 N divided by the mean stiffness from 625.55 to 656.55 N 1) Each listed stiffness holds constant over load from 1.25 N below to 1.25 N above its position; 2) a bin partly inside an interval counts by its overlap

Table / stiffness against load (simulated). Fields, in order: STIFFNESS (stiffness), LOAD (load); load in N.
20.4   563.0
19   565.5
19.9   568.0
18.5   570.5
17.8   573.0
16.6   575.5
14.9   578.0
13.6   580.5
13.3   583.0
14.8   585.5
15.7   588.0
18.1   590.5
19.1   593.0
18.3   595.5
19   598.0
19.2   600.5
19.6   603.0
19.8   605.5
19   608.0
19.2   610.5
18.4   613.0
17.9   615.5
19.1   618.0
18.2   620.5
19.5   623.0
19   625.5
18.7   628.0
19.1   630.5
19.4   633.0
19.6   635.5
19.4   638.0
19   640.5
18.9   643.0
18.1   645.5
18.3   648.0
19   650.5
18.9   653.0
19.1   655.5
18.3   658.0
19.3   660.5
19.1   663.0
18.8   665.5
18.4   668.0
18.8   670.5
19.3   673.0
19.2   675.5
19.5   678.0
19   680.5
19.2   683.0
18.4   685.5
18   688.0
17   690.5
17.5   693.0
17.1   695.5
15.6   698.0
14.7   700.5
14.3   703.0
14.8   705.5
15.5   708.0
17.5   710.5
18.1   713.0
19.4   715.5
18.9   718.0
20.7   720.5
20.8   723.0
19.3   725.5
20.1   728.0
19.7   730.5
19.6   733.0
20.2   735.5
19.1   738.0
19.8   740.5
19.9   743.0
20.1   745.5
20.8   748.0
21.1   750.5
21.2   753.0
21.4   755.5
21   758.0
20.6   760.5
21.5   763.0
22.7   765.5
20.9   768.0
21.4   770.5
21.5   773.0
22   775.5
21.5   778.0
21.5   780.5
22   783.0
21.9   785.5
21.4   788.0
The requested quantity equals 1.08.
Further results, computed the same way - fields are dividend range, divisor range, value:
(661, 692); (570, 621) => 1.06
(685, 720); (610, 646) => 0.90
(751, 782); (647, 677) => 1.13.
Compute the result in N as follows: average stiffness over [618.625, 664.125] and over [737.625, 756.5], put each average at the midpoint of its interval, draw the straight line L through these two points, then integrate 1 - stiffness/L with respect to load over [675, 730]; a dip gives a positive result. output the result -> 5.2 N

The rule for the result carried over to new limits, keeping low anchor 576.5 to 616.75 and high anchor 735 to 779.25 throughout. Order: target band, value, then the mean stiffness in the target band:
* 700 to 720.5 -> 3.1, 17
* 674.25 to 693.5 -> 0.8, 18.5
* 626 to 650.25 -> -0.8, 18.9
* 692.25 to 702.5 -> 1.9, 16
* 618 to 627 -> -0.4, 18.9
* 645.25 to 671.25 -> 0.1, 18.8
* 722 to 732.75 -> 0.2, 19.9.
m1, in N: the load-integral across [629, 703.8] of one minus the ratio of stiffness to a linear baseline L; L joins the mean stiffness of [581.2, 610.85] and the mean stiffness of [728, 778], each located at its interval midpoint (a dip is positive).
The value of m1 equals 2.88 N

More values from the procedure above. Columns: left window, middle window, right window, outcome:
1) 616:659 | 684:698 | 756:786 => 1.8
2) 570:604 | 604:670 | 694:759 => -4.7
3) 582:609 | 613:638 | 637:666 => -0.8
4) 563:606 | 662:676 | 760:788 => 0.3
